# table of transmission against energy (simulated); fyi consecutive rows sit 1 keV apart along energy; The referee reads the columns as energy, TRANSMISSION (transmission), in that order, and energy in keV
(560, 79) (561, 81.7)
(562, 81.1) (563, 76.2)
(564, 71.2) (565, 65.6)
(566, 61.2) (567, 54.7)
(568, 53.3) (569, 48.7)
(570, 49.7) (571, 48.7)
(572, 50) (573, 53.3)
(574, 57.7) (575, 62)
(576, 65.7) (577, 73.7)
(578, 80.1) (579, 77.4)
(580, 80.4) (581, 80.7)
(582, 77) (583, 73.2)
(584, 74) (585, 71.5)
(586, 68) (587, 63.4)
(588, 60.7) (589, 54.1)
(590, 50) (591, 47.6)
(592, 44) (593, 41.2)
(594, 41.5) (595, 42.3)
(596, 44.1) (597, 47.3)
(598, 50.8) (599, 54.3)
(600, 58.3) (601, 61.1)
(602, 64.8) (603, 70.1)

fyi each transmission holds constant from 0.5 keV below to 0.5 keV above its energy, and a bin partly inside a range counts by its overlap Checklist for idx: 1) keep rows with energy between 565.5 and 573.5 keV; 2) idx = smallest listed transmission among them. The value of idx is 48.7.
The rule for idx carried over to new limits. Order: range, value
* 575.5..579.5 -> 65.7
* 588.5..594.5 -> 41.2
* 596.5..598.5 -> 47.3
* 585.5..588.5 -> 60.7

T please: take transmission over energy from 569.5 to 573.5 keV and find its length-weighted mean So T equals 50.4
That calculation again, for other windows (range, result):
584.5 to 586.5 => 69.8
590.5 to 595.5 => 43.3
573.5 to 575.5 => 59.9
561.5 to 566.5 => 71.1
